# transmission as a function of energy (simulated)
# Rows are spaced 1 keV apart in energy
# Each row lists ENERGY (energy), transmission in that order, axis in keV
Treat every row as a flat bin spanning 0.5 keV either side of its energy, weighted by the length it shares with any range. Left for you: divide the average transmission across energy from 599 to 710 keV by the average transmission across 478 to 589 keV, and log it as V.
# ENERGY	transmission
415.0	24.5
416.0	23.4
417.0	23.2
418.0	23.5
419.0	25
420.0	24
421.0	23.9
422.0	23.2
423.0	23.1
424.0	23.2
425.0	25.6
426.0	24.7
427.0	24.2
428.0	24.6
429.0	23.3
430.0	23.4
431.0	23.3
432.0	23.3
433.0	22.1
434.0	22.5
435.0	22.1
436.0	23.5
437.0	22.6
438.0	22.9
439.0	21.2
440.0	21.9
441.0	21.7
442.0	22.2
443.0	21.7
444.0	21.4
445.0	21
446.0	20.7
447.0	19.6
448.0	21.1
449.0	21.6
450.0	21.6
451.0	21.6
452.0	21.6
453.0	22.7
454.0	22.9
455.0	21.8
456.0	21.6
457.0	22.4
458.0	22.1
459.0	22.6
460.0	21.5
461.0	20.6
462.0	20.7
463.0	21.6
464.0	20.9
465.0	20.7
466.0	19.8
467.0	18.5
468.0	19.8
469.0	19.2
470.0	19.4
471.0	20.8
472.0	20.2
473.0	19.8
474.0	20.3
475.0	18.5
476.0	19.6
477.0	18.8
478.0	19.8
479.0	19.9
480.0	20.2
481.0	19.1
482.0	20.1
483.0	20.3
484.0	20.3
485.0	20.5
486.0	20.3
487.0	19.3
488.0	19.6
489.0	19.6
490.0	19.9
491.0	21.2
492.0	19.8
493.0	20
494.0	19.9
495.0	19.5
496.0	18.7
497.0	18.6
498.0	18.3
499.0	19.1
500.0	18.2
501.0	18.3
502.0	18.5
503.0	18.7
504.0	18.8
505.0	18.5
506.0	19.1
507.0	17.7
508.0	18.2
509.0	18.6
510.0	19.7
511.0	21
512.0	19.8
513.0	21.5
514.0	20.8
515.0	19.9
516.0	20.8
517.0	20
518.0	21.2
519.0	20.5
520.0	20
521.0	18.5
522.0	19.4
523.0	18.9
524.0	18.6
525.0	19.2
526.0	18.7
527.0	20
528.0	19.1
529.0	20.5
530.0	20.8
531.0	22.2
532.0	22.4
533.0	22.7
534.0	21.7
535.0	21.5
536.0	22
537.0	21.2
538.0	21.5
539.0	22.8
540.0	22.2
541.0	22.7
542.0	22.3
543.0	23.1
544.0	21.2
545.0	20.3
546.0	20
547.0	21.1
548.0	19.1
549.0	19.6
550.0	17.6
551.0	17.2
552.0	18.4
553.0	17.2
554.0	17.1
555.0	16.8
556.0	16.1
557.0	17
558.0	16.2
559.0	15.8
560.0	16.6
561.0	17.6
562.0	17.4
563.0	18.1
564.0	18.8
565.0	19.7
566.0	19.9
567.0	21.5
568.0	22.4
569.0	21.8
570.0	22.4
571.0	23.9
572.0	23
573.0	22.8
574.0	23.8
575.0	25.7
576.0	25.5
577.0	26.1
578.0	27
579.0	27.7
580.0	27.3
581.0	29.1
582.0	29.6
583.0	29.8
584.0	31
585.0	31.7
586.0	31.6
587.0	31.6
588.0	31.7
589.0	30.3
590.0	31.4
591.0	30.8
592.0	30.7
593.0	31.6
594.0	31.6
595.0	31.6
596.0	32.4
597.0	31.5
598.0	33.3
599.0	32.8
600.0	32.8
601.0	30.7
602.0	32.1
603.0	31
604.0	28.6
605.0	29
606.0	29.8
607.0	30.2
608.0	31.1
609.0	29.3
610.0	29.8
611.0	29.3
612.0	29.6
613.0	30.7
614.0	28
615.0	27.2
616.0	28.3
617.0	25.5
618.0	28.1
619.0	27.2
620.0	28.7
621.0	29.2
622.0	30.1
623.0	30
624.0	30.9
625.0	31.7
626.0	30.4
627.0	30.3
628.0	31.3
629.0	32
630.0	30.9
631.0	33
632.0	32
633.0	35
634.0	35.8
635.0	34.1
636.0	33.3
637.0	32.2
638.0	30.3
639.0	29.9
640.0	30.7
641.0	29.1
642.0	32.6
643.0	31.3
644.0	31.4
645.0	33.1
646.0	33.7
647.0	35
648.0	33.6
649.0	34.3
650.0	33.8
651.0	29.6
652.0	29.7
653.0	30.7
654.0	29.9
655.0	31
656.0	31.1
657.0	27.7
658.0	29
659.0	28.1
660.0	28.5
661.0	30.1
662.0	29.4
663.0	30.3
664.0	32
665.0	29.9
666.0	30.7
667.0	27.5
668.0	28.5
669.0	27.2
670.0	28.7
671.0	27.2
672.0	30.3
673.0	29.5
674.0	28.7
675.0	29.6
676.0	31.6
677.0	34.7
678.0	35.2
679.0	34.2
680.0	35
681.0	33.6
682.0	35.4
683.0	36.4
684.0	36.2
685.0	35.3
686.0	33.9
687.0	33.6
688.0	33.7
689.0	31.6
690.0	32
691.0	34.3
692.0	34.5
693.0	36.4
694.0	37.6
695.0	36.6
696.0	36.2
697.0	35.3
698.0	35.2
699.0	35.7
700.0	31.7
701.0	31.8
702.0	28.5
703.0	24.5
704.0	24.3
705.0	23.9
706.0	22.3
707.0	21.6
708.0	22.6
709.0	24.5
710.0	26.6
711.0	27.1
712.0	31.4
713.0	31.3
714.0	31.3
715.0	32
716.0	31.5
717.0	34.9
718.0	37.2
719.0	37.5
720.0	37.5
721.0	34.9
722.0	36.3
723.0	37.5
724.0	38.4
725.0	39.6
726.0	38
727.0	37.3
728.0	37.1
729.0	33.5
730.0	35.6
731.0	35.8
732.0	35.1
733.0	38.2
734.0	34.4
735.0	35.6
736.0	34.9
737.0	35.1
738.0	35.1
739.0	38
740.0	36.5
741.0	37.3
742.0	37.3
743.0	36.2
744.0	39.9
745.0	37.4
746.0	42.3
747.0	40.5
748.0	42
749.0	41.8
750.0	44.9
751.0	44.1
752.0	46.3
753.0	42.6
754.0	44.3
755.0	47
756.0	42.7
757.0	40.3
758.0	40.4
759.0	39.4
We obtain 1.5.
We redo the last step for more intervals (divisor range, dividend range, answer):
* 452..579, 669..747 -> 1.65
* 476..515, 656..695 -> 1.63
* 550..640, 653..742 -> 1.19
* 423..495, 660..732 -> 1.52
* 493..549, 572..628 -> 1.47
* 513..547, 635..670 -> 1.48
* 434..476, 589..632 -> 1.43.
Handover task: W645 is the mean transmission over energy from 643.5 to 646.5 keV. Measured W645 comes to 32.7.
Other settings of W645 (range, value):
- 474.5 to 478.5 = 19.2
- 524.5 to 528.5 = 19.2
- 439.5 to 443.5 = 21.9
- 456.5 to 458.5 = 22.2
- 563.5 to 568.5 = 20.5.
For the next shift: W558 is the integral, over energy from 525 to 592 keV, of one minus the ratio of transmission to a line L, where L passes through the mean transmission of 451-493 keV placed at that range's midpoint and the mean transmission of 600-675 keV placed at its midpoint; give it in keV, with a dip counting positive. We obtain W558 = 8.4 keV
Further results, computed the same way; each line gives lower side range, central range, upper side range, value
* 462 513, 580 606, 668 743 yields -4.9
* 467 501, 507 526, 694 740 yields 1.6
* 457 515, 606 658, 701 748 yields -4.6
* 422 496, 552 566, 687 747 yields 4.7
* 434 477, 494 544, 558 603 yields 8.0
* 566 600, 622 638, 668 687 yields -0.9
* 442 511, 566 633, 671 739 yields -4.9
